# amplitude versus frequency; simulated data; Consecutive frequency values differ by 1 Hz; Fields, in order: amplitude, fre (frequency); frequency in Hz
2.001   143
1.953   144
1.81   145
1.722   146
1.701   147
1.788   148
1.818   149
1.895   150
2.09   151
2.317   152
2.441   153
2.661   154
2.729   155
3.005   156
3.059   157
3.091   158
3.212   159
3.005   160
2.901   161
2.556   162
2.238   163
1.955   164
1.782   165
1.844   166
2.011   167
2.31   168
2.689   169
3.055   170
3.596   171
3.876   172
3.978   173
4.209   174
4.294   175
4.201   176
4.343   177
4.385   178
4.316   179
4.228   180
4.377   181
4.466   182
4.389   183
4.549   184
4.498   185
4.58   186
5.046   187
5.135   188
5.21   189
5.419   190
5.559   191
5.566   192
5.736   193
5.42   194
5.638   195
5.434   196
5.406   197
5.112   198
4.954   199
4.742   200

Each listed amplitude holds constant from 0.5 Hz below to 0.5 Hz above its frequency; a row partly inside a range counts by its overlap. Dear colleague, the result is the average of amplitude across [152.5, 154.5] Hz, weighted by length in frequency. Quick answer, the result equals 2.55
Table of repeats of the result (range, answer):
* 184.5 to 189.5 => 4.89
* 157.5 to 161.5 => 3.05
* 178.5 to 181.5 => 4.31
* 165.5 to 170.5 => 2.38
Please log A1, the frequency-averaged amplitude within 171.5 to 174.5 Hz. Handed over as 4.02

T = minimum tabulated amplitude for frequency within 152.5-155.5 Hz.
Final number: 2.441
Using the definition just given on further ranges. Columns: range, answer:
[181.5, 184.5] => 4.389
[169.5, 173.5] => 3.055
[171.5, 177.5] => 3.876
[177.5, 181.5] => 4.228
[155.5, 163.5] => 2.238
